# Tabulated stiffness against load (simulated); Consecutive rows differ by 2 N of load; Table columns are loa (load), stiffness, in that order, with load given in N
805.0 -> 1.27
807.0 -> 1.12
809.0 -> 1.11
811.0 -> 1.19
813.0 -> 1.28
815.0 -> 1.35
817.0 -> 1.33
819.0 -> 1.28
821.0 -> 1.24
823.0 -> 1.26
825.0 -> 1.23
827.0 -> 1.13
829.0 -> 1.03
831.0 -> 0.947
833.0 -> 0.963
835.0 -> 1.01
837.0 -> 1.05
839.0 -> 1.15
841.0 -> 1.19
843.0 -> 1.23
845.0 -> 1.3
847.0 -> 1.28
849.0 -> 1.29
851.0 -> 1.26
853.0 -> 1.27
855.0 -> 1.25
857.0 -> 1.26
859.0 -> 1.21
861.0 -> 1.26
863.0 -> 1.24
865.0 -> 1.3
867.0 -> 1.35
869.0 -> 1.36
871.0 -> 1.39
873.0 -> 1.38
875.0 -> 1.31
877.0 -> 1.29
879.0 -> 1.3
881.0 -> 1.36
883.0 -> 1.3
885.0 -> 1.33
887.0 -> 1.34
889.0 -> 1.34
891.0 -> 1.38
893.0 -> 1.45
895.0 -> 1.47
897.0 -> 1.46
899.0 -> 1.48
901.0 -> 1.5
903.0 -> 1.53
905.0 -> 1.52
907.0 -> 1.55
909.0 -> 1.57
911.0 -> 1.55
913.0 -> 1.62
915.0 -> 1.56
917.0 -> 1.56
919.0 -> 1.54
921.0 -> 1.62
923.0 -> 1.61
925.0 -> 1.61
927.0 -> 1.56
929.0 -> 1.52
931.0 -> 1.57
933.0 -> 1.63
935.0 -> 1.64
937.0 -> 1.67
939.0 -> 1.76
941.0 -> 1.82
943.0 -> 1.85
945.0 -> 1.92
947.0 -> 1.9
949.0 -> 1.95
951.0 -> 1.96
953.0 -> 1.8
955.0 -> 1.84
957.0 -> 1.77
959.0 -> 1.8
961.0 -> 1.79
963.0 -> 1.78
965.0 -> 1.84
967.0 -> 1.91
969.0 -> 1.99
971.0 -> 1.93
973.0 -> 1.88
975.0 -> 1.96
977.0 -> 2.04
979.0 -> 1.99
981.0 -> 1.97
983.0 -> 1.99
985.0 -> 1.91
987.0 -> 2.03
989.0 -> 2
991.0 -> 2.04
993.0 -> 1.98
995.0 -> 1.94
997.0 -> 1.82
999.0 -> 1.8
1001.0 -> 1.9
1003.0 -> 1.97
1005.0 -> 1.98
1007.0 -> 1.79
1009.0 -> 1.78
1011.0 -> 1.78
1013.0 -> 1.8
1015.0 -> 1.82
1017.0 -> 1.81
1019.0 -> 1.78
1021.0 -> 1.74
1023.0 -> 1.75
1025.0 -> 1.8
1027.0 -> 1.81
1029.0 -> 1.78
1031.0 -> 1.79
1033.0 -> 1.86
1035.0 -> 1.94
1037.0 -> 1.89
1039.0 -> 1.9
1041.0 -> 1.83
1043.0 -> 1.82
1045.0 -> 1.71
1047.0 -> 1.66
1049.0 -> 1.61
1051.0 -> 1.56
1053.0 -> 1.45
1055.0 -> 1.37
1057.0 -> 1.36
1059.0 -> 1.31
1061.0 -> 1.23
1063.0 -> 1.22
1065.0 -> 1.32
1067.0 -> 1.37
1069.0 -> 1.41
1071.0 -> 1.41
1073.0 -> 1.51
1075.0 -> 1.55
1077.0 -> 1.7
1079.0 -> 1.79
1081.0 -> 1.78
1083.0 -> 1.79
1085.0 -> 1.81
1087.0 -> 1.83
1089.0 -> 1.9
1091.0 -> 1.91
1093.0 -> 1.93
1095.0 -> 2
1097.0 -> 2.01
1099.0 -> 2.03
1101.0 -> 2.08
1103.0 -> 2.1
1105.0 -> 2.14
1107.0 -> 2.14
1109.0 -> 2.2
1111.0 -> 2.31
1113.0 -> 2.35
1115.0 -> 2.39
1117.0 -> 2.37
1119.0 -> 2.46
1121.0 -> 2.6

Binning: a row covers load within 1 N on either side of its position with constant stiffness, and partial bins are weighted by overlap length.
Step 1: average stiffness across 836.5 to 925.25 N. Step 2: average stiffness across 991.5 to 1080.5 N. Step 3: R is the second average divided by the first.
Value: 1.2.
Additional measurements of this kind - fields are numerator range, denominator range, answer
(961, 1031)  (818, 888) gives 1.52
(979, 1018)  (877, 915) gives 1.32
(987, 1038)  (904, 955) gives 1.11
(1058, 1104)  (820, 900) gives 1.34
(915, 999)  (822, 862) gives 1.54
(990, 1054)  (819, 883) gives 1.47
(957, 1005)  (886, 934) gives 1.26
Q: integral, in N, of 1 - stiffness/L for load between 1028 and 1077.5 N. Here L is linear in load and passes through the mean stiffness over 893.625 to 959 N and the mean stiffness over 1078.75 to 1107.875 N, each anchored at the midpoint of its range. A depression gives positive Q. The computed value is 7.8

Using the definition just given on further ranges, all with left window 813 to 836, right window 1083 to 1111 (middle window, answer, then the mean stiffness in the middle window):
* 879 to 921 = -2.1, 1.47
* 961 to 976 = -2.6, 1.89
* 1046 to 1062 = 3.7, 1.44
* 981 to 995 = -2.6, 1.99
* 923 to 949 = -3.4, 1.71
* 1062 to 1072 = 3.0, 1.35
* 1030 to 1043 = -0.3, 1.86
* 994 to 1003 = -0.9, 1.88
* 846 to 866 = 0.0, 1.26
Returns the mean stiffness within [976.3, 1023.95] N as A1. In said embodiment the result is 1.89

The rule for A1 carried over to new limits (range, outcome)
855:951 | 1.51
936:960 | 1.84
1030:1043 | 1.86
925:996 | 1.85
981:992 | 1.99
